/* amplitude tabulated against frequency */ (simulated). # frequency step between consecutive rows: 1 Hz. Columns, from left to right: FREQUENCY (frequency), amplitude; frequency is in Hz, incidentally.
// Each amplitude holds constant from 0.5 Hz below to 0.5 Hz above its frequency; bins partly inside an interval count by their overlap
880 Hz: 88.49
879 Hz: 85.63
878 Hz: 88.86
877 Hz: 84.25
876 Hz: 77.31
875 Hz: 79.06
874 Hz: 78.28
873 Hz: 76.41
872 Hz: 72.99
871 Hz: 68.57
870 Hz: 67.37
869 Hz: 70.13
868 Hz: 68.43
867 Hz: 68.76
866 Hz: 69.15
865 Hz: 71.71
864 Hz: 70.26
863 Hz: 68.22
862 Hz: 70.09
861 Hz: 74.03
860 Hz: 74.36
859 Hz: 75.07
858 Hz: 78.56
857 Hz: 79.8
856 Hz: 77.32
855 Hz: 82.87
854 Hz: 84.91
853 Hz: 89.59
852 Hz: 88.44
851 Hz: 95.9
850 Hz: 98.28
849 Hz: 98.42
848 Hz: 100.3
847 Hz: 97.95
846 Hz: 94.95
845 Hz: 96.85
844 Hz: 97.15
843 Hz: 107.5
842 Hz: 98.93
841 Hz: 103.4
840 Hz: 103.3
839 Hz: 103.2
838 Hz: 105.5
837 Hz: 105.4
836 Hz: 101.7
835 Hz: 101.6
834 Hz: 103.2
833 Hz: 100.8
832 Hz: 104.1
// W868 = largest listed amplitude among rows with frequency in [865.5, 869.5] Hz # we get 70.13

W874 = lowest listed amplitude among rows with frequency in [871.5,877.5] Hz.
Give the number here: 72.99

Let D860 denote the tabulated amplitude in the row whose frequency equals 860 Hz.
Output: 74.36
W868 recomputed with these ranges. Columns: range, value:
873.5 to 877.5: 84.25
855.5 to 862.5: 79.8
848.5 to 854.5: 98.42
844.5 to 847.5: 97.95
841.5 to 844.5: 107.5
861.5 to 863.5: 70.09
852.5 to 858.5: 89.59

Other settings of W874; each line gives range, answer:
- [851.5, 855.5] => 82.87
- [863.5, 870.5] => 67.37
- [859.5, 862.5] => 70.09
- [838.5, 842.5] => 98.93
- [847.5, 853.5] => 88.44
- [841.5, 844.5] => 97.15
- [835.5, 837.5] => 101.7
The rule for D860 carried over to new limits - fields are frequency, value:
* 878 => 88.86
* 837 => 105.4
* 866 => 69.15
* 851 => 95.9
